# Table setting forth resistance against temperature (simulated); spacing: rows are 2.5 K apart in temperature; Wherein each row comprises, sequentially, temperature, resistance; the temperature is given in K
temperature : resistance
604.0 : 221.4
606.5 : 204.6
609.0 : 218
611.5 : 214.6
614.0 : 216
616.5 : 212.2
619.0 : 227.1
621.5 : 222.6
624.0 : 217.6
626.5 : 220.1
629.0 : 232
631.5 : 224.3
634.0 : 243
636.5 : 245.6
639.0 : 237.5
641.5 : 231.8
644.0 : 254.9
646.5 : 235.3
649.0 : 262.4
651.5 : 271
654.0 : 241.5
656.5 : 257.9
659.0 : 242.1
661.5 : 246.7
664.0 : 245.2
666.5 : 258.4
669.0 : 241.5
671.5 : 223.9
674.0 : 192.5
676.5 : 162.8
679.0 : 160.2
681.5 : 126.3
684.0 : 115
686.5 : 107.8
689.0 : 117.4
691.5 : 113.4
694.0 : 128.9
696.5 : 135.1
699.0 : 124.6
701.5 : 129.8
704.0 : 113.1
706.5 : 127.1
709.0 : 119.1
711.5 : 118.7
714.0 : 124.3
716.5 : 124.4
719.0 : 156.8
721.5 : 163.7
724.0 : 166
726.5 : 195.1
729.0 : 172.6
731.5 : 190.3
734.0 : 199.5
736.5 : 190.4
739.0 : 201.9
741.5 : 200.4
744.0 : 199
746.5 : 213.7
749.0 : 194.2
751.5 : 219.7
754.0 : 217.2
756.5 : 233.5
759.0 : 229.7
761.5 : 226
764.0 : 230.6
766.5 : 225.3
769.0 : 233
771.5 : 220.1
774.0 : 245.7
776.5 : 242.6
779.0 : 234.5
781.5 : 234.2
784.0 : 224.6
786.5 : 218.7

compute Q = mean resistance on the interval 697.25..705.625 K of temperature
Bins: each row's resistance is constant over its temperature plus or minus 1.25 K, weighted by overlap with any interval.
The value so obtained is 123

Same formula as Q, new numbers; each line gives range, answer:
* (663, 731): 154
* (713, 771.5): 197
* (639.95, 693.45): 204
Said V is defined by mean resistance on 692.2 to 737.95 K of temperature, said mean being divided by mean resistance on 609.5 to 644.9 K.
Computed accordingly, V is 0.65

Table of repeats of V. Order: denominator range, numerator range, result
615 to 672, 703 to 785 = 0.81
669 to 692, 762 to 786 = 1.52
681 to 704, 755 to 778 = 1.91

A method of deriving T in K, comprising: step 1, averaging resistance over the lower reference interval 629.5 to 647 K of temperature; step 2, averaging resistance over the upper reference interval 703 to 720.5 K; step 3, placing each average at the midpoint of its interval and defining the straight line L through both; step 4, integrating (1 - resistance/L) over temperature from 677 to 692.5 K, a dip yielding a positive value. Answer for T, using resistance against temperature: 4.0 K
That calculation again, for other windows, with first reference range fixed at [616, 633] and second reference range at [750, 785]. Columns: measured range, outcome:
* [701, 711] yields 4.64 K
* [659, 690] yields 5.39 K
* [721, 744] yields 4.02 K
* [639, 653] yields -1.61 K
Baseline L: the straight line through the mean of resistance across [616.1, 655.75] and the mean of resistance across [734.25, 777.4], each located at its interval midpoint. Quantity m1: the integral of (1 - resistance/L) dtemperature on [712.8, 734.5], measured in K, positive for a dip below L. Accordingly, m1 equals 5.7 K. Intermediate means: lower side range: 237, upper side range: 218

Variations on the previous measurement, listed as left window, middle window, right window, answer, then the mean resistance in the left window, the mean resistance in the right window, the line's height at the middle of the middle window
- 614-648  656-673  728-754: -1.7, 231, 199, 221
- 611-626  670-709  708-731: 7.5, 219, 151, 171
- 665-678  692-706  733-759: 5.7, 215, 208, 213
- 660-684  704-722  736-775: 6.8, 202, 218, 210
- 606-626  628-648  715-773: -2.3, 217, 200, 214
